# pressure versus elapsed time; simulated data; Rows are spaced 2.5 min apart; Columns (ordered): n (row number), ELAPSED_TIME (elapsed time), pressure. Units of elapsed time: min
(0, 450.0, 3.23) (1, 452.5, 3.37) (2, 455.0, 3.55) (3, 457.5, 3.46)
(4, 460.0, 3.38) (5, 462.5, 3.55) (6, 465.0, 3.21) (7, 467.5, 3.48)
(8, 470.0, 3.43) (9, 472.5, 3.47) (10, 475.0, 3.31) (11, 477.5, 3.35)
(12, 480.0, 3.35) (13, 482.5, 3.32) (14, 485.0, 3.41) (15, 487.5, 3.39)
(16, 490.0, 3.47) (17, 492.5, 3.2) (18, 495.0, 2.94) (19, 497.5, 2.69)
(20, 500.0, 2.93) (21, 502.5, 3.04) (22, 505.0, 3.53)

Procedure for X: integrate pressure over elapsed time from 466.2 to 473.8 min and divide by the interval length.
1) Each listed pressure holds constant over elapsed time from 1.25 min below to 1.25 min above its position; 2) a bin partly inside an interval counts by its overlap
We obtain 3.46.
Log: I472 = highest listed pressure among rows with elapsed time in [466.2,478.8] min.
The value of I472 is 3.48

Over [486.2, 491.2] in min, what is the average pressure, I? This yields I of 3.43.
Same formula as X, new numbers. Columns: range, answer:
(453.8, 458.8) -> 3.5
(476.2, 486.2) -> 3.36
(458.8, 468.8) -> 3.41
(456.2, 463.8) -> 3.46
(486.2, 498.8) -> 3.14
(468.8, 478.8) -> 3.39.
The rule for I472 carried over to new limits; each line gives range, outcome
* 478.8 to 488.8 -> 3.41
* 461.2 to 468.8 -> 3.55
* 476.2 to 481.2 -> 3.35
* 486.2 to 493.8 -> 3.47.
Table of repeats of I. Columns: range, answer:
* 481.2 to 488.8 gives 3.37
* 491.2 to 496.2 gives 3.08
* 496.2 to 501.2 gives 2.81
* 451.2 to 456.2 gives 3.46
